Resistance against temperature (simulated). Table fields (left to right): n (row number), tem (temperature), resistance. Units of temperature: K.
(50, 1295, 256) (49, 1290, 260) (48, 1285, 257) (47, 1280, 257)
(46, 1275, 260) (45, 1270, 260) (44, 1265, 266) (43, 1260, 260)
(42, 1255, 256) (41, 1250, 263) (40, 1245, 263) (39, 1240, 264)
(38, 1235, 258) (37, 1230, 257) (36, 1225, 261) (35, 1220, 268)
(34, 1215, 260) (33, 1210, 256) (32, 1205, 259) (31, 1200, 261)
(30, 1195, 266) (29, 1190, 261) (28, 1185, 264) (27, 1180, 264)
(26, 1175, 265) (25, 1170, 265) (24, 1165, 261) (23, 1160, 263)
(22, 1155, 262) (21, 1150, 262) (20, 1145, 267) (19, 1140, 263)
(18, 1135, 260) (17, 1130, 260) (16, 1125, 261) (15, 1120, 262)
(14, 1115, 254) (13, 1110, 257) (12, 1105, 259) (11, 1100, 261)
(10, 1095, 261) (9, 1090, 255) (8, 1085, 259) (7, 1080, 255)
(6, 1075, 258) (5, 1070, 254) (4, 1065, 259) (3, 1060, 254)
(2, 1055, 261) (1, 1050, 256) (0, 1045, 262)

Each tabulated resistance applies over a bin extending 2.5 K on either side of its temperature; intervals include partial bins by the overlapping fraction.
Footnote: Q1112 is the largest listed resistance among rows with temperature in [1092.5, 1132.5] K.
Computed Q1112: 262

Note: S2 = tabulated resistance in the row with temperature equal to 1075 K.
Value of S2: 258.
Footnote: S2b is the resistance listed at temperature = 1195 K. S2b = 266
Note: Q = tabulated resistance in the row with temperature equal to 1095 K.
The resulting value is 261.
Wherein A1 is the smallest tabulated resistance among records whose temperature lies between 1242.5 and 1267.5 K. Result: 256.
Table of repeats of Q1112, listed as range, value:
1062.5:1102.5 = 261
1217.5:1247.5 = 268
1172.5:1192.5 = 265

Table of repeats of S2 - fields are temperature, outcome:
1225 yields 261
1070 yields 254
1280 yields 257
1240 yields 264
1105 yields 259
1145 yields 267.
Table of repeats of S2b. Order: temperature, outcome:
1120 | 262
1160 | 263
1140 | 263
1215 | 260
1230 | 257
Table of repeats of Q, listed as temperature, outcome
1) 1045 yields 262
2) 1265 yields 266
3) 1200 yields 261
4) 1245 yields 263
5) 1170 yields 265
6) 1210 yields 256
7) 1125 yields 261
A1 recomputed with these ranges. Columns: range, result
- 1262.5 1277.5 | 260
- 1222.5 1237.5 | 257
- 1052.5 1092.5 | 254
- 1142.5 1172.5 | 261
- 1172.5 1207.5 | 259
